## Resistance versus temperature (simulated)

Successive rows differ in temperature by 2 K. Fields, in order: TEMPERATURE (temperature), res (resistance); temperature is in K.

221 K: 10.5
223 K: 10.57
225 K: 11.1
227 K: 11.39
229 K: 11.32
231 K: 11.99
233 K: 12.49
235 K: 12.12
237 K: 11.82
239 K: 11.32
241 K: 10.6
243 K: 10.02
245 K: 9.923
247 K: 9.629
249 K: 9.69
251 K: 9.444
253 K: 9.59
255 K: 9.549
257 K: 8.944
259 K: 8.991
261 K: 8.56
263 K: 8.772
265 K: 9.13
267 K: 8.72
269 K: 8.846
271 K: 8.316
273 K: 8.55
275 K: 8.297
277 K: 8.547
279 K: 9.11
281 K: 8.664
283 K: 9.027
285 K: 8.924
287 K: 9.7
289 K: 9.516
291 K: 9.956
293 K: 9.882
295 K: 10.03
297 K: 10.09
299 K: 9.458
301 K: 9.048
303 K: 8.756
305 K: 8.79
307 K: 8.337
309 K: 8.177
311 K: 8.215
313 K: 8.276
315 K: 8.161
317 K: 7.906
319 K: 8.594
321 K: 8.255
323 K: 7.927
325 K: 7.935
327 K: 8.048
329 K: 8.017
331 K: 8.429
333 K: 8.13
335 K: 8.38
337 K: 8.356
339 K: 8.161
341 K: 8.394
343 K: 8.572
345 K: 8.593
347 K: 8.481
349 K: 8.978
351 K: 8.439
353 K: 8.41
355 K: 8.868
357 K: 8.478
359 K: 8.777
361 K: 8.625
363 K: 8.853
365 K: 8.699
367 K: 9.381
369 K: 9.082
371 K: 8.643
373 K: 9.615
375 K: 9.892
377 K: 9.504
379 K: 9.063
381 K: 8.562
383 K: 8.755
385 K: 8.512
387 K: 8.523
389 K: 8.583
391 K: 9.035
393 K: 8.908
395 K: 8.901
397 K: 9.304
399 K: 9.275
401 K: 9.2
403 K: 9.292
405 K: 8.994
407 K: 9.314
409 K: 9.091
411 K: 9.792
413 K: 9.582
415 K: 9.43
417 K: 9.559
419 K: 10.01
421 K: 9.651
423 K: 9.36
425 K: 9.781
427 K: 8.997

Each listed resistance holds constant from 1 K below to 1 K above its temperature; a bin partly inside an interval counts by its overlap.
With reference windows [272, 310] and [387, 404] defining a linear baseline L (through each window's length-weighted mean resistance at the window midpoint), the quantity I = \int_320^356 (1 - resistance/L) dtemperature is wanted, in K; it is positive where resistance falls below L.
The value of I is 2.8 K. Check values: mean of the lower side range 9.1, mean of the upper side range 9.03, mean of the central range 8.35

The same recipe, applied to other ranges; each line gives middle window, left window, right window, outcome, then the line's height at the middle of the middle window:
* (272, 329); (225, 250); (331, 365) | 4.9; 9.61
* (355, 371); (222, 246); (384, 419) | 1.3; 9.63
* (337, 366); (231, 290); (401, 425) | 2.8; 9.51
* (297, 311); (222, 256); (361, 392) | 1.5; 9.9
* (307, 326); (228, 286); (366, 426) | 2.6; 9.49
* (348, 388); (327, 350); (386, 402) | -0.9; 8.7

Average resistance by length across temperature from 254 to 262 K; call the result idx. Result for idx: 9.01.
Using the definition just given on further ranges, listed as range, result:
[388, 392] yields 8.81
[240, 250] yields 9.97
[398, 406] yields 9.19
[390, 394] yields 8.97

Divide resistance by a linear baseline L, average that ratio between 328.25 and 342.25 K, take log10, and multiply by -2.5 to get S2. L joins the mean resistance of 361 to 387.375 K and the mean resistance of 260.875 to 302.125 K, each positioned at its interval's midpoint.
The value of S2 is 0.10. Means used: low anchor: 9.11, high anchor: 9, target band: 8.28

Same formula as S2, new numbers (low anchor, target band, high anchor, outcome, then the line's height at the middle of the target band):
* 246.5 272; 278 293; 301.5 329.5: -0.07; 8.7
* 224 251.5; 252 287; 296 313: 0.12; 9.94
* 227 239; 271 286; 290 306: 0.17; 10.2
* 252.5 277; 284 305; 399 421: -0.06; 8.95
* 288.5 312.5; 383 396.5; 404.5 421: 0.08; 9.43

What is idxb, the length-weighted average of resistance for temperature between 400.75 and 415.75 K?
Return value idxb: 9.34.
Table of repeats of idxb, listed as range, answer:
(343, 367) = 8.68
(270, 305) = 9.16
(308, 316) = 8.21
